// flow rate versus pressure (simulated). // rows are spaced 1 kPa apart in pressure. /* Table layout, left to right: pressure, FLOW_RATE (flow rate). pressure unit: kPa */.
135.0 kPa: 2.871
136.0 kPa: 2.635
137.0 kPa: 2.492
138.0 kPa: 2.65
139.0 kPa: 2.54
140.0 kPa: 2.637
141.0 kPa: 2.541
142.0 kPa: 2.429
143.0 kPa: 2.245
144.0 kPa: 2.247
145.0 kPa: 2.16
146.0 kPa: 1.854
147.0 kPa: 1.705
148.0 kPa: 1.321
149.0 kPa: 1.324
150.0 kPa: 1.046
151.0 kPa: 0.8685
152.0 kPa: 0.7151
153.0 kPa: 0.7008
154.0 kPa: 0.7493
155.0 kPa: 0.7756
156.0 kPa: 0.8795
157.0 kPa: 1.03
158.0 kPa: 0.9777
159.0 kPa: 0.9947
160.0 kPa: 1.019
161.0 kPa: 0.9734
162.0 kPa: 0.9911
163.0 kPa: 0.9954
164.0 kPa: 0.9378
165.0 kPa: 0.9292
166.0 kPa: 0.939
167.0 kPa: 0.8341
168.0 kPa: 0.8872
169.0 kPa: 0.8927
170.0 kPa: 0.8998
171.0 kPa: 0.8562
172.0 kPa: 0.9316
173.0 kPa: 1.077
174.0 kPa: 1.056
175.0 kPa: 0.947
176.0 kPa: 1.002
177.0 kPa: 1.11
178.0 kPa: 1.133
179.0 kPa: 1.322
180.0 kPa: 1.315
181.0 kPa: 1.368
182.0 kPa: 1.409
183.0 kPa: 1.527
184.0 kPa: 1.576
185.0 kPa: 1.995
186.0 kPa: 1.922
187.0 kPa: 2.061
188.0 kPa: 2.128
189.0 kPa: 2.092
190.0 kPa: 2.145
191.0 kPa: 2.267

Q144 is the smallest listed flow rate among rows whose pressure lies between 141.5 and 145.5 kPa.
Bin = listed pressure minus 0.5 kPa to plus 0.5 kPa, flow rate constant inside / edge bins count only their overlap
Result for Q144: 2.16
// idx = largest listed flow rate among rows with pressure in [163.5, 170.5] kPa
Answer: 0.939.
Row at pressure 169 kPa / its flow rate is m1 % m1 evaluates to 0.8927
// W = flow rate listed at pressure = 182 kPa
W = 1.409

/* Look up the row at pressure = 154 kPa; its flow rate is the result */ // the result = 0.7493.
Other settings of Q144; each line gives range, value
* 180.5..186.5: 1.368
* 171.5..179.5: 0.9316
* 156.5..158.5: 0.9777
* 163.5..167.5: 0.8341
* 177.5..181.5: 1.133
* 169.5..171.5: 0.8562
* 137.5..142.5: 2.429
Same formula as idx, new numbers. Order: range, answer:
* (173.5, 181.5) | 1.368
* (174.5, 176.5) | 1.002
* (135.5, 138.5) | 2.65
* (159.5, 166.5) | 1.019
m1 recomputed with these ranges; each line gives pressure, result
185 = 1.995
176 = 1.002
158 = 0.9777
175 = 0.947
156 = 0.8795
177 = 1.11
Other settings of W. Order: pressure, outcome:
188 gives 2.128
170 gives 0.8998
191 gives 2.267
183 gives 1.527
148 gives 1.321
